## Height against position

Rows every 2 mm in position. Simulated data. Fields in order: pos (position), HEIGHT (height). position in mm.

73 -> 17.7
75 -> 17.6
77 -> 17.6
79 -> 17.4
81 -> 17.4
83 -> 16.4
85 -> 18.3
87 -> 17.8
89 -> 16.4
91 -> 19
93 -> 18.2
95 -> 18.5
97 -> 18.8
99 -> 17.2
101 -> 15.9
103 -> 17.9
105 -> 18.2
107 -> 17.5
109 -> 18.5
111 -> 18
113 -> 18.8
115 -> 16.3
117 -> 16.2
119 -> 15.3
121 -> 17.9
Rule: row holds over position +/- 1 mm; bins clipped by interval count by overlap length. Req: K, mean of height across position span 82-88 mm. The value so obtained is 17.5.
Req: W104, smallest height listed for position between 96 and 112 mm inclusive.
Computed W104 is 15.9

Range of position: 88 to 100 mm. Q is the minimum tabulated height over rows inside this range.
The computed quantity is 16.4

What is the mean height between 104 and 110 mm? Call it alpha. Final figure 18.1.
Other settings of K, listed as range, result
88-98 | 18.2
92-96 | 18.4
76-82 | 17.5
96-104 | 17.4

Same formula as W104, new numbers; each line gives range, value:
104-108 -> 17.5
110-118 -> 16.2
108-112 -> 18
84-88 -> 17.8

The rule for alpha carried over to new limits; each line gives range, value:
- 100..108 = 17.4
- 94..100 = 18.2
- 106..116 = 17.8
